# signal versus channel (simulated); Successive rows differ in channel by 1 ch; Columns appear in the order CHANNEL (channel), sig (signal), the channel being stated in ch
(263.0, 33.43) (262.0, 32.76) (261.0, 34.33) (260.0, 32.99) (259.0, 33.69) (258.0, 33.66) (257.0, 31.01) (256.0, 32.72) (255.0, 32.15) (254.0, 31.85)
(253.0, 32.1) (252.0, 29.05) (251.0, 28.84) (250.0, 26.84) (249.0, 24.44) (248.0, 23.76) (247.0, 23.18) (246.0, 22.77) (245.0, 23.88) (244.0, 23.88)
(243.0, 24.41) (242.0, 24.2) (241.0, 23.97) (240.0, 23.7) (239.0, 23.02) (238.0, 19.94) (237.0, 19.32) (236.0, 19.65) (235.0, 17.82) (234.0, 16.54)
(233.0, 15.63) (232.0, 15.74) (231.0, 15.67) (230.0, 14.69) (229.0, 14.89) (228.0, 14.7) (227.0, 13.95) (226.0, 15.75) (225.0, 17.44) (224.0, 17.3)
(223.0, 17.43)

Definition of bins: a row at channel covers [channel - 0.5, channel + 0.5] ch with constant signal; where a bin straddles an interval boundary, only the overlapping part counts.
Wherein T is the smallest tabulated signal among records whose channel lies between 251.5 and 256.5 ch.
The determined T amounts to 29.05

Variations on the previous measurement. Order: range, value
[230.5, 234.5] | 15.63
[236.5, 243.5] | 19.32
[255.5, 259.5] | 31.01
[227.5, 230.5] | 14.69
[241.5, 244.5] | 23.88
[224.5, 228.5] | 13.95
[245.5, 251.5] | 22.77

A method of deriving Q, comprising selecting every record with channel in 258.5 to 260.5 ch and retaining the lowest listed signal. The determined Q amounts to 32.99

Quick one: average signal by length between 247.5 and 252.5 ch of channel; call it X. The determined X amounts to 26.6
